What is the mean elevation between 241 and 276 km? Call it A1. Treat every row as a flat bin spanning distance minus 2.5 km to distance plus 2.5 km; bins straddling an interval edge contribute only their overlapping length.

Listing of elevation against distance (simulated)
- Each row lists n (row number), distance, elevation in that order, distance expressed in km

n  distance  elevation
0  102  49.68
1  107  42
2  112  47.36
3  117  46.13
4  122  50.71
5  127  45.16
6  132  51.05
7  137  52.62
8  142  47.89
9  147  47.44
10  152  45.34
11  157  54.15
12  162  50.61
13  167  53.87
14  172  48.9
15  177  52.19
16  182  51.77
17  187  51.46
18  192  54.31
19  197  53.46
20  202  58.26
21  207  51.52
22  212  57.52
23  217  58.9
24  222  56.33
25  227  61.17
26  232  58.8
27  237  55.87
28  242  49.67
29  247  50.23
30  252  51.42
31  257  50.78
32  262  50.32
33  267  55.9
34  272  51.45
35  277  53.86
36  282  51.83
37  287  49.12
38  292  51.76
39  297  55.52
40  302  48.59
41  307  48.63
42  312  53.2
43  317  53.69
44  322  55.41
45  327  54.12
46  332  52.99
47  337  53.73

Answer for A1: 51.6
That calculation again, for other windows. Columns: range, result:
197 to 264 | 54.7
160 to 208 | 52.7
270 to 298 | 52.1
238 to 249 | 50.7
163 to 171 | 52.3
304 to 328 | 52.8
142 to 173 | 49.9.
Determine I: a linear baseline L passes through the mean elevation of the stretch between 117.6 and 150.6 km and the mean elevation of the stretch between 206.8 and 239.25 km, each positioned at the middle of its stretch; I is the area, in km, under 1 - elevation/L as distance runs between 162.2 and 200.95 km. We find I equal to 0.79 km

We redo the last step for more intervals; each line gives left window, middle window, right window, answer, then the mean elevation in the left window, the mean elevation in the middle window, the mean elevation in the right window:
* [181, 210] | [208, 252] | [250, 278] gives -2.3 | 53.6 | 55.6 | 52.2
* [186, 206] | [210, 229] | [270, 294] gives -1.7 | 54.4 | 58.4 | 51.6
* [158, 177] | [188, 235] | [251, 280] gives -4.2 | 51.5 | 56.5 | 52.3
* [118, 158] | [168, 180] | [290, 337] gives -0.3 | 49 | 51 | 52.7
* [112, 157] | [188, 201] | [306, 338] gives -1.0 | 48.6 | 54.1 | 53.3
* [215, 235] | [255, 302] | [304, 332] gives 2.8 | 58.7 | 52.1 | 52.9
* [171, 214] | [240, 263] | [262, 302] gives 1.0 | 53.4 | 50.5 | 52.4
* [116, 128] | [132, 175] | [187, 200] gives 0.1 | 47.8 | 50.2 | 53.6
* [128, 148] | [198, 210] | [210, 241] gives 0.2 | 49.6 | 54.8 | 57.7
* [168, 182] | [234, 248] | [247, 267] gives -0.3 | 51.1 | 52.4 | 51.4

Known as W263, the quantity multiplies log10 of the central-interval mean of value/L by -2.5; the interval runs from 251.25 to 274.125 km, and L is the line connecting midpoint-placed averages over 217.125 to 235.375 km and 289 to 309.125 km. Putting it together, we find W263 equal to 0.06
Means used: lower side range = 58.6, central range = 52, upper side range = 51.1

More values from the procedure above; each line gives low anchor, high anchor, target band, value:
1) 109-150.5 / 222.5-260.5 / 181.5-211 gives -0.04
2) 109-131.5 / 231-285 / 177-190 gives -0.04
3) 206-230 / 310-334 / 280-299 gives 0.06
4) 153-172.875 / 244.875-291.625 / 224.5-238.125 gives -0.14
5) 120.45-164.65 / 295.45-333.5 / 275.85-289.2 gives 0.01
